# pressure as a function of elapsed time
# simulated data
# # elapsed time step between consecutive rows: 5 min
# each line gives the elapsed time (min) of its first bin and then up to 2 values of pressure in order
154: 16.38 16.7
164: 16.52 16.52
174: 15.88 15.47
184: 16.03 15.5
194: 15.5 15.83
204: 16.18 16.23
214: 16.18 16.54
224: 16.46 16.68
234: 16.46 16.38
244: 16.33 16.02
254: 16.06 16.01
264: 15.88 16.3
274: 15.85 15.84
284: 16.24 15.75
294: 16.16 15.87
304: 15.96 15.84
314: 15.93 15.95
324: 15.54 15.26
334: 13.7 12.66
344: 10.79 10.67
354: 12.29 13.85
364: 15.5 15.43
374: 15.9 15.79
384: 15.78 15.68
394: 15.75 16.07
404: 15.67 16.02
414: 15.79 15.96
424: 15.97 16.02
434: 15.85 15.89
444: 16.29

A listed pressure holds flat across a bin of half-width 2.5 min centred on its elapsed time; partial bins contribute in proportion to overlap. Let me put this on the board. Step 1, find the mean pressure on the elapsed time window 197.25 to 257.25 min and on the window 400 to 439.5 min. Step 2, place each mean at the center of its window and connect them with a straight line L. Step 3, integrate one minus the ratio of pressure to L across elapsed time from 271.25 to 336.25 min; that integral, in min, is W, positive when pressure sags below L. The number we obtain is 1.8 min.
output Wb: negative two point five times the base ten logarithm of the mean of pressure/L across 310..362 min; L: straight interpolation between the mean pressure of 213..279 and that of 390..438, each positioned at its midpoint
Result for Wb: 0.17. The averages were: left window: 16.2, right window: 15.9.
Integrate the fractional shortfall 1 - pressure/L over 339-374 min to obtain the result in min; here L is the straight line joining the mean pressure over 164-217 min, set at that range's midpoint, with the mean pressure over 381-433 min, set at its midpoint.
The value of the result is 5.8 min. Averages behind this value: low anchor 16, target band 13.3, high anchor 15.9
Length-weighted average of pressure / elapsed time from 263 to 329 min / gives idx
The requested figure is 15.9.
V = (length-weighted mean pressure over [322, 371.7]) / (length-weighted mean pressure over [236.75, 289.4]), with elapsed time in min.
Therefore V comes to 0.84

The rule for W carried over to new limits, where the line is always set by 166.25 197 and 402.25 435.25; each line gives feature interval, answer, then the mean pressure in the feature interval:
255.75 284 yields -0.3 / 16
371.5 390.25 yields 0.1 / 15.8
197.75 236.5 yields -1.2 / 16.3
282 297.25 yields -0.2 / 16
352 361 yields 1.6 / 13.1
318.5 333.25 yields 0.5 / 15.3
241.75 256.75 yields -0.3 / 16.1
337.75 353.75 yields 4.5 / 11.4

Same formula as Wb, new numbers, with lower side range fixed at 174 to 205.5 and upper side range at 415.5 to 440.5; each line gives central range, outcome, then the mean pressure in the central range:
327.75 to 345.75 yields 0.212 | 13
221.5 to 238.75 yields -0.049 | 16.5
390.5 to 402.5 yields 0.003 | 15.9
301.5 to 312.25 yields -0.004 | 15.9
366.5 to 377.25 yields 0.015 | 15.7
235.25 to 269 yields -0.023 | 16.1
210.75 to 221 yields -0.039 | 16.3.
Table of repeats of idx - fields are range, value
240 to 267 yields 16.1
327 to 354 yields 12.5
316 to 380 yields 14.1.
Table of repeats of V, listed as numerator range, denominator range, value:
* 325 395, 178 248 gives 0.88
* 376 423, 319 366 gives 1.18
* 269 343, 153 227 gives 0.96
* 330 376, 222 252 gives 0.82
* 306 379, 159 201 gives 0.90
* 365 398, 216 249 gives 0.96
